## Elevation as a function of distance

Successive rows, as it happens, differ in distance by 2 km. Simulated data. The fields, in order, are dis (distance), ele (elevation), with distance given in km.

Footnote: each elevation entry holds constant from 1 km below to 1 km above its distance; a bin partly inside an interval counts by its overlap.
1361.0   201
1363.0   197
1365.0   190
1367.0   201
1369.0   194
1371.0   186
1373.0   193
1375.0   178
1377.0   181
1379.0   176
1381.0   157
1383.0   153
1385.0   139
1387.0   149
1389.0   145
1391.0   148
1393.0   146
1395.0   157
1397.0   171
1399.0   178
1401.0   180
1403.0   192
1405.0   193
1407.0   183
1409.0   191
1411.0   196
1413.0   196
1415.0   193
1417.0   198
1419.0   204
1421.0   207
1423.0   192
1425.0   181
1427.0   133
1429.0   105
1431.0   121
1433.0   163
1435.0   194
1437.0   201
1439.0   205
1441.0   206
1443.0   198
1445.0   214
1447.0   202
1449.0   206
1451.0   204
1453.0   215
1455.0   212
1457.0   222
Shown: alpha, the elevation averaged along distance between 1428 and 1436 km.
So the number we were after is 146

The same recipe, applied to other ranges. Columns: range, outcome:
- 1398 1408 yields 185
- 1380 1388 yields 150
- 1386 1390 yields 147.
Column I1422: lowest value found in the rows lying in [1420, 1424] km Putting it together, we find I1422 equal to 192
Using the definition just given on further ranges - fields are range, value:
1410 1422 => 193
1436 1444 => 198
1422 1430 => 105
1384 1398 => 139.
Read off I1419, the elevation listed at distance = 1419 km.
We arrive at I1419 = 204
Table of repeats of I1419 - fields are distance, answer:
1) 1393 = 146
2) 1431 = 121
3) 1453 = 215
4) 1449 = 206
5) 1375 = 178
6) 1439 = 205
